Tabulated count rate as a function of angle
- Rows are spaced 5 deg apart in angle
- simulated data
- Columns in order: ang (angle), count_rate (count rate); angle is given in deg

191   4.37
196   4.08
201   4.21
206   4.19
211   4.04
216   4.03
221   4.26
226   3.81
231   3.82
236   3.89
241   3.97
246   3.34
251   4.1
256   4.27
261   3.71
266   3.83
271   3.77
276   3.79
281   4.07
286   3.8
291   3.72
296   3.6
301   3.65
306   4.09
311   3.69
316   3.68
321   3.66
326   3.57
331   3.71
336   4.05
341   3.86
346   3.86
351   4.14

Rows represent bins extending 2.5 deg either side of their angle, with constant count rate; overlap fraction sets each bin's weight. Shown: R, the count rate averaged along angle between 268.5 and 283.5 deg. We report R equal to 3.88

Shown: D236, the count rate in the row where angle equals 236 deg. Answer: 3.89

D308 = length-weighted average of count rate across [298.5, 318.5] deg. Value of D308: 3.78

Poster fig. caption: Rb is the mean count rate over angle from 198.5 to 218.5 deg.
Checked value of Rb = 4.12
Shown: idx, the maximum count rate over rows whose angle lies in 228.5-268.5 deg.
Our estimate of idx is 4.27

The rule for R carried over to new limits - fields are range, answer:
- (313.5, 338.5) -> 3.73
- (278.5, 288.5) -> 3.94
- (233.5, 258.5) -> 3.91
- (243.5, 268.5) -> 3.85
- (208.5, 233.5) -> 3.99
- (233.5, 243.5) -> 3.93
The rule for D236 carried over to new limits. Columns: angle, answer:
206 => 4.19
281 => 4.07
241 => 3.97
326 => 3.57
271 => 3.77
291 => 3.72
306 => 4.09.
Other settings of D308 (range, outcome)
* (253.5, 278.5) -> 3.87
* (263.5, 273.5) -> 3.8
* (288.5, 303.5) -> 3.66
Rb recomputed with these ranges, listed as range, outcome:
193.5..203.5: 4.15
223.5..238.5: 3.84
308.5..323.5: 3.68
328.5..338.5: 3.88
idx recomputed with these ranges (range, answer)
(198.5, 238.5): 4.26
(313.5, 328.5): 3.68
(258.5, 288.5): 4.07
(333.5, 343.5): 4.05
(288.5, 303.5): 3.72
